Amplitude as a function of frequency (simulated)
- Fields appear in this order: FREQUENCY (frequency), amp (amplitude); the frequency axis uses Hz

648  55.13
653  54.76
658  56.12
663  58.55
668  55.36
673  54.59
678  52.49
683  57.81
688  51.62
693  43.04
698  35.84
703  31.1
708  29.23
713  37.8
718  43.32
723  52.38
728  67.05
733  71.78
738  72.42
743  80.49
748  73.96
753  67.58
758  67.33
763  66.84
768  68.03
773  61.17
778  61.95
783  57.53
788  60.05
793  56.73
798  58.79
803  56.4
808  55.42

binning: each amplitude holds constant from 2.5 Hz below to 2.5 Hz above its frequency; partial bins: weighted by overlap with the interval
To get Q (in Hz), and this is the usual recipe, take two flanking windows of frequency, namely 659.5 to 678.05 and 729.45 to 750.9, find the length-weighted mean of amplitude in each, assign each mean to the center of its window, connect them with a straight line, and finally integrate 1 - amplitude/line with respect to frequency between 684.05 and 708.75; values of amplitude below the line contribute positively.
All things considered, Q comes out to 8.9 Hz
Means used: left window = 55.7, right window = 74.2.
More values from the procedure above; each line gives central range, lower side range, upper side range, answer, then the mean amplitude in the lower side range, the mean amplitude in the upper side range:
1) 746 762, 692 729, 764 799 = -4.76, 41.5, 61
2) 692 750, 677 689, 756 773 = 7.11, 54.5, 66.5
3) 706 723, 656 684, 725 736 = 6.81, 55.7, 68.8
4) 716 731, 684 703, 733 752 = 1.78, 43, 74.5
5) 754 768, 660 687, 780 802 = -2.38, 55.5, 58.2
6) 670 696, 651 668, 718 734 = 2.66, 56.4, 59.8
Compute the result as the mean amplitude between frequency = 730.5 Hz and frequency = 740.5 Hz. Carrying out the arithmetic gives 72.1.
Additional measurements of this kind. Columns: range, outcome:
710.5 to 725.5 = 44.5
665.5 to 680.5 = 54.1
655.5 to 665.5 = 57.3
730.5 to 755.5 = 73.2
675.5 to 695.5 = 51.2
